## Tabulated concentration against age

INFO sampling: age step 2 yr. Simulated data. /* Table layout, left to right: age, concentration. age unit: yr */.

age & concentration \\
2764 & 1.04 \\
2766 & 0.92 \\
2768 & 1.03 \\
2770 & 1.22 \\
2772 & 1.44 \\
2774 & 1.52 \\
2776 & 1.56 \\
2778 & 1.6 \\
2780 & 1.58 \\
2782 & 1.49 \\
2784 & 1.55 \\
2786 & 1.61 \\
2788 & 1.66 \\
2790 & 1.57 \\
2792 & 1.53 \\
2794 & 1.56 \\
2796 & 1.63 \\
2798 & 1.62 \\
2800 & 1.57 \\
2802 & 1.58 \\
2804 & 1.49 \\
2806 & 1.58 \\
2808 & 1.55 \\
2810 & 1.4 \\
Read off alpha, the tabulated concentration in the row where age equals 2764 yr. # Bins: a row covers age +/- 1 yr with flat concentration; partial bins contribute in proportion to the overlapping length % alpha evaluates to 1.04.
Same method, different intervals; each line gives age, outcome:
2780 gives 1.58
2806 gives 1.58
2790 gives 1.57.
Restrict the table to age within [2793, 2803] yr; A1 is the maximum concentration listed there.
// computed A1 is 1.63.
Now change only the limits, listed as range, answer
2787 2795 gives 1.66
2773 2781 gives 1.6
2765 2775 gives 1.52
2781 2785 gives 1.55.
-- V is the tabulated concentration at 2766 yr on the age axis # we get 0.92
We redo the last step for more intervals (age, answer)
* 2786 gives 1.61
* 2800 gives 1.57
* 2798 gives 1.62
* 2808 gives 1.55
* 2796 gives 1.63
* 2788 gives 1.66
